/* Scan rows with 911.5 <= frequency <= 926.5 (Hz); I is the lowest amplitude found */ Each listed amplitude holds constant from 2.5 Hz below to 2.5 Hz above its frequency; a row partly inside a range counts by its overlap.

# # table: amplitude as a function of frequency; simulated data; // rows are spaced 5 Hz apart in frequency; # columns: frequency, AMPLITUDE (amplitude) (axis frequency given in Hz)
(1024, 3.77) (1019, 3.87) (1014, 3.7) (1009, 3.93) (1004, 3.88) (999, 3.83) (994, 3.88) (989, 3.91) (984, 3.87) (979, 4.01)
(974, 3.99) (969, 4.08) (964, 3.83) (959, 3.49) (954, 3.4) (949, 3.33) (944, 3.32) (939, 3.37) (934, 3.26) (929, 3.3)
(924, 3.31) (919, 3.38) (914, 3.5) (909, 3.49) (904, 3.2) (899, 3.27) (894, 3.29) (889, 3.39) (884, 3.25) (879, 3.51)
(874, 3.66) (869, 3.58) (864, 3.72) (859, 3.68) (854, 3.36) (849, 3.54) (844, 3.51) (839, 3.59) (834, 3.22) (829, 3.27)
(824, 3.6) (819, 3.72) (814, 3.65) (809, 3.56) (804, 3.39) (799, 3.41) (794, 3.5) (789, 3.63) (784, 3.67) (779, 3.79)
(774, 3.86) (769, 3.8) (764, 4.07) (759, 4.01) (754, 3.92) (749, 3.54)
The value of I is 3.31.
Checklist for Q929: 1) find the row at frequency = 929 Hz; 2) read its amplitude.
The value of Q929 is 3.3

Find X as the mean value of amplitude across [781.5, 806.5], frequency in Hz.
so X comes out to 3.52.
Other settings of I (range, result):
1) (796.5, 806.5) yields 3.39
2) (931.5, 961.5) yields 3.26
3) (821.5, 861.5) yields 3.22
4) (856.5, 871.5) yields 3.58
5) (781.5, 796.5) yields 3.5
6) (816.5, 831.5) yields 3.27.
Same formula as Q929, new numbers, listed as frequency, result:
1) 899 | 3.27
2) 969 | 4.08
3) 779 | 3.79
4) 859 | 3.68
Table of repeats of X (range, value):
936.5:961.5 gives 3.38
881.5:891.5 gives 3.32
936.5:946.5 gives 3.35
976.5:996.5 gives 3.92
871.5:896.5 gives 3.42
